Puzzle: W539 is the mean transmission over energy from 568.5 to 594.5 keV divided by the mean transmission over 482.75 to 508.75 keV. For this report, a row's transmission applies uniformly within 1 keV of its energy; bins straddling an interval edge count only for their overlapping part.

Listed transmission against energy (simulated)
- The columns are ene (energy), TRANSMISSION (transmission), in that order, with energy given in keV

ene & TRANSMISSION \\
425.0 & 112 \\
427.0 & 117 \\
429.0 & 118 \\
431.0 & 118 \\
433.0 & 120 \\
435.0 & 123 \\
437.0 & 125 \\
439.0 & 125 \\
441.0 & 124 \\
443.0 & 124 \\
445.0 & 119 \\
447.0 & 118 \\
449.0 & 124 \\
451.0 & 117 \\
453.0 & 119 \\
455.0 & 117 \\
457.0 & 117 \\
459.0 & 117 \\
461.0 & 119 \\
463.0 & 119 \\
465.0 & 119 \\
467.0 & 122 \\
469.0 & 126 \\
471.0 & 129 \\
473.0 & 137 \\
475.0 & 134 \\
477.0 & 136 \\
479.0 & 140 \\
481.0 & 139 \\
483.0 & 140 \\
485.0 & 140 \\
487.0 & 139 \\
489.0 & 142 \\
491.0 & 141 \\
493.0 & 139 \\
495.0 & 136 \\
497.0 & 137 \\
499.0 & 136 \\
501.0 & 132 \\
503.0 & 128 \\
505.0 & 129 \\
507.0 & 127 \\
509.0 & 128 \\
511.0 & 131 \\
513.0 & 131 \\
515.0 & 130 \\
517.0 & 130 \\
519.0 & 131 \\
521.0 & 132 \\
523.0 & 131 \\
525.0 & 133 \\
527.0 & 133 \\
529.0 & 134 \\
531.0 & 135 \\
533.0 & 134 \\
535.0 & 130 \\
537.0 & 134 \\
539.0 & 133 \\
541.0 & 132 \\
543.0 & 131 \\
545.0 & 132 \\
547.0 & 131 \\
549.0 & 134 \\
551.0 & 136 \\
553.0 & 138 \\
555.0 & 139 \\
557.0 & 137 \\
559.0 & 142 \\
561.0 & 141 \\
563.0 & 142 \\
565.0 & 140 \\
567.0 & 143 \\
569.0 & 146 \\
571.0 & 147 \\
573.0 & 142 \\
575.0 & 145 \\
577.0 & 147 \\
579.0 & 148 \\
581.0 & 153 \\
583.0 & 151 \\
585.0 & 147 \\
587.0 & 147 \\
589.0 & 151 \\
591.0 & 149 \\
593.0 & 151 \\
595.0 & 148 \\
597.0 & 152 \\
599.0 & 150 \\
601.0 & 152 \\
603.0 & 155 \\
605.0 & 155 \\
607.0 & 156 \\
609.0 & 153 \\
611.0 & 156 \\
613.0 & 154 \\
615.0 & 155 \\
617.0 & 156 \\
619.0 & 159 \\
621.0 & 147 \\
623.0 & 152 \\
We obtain 1.09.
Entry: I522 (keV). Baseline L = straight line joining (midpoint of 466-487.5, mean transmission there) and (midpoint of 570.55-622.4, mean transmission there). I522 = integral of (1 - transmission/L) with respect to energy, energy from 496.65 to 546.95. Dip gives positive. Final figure 3.3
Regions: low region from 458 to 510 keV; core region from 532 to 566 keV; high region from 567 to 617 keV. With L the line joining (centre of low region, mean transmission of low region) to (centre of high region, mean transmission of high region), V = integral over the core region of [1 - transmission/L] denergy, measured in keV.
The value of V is 1.8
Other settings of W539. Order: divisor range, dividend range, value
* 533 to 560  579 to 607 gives 1.12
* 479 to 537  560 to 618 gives 1.12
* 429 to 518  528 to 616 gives 1.12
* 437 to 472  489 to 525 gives 1.10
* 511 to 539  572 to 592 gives 1.12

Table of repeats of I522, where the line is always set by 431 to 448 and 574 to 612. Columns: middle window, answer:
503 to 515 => 0.52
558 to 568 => 0.25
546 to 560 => 0.65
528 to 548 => 1.12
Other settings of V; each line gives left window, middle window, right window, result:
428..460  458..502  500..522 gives -2.51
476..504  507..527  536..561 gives 0.84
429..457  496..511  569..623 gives 0.19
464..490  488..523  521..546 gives 0.12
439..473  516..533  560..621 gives 0.41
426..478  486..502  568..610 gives -0.85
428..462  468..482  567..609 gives -0.89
